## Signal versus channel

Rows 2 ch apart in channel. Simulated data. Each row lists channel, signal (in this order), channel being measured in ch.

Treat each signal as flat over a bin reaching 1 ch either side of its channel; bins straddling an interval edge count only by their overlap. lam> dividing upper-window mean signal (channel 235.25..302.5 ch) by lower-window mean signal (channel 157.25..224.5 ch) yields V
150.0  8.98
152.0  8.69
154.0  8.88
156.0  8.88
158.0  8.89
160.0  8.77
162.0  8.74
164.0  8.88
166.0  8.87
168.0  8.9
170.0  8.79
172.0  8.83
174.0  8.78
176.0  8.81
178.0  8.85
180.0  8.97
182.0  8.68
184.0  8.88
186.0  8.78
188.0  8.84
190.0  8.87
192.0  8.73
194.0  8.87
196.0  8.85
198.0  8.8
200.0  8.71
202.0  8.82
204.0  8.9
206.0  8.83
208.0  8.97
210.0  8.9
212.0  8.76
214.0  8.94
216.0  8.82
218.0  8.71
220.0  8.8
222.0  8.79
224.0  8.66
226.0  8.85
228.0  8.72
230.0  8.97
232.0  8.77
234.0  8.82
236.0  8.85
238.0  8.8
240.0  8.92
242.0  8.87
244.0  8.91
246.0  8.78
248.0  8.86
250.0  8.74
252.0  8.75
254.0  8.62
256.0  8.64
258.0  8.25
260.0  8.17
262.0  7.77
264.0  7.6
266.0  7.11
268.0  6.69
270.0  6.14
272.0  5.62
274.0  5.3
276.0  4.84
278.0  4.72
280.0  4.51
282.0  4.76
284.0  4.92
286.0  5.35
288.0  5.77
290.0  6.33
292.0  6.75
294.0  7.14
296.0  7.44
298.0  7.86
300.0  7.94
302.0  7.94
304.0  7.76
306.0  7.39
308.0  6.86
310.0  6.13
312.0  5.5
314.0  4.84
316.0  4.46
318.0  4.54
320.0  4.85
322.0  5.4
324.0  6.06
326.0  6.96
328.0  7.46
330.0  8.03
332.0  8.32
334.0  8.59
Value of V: 0.82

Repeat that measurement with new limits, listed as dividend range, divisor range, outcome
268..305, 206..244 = 0.70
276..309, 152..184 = 0.73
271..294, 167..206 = 0.62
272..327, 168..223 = 0.68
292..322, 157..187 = 0.73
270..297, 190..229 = 0.64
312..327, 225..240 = 0.60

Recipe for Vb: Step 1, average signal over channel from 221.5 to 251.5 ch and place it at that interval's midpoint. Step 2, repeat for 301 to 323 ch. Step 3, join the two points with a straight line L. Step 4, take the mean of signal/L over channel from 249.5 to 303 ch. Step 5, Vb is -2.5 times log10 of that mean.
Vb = 0.08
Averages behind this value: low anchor 8.82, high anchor 5.97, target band 6.78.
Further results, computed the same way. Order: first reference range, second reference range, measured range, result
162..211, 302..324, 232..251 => -0.17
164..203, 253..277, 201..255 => -0.13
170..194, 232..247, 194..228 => 0.00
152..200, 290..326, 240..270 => -0.11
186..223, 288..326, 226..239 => -0.08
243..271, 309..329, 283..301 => 0.01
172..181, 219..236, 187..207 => 0.00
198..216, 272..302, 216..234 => -0.07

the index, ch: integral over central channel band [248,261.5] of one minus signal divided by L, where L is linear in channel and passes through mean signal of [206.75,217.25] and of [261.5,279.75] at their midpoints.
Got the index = -3.3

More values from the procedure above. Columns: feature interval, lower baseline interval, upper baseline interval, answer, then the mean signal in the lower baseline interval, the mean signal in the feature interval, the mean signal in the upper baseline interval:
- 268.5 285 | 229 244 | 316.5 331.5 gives 5.39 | 8.86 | 5.15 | 6.2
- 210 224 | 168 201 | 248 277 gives -1.01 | 8.82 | 8.8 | 7.36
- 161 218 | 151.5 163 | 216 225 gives -0.34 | 8.81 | 8.83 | 8.75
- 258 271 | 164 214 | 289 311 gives 0.71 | 8.84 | 7.32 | 7.23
